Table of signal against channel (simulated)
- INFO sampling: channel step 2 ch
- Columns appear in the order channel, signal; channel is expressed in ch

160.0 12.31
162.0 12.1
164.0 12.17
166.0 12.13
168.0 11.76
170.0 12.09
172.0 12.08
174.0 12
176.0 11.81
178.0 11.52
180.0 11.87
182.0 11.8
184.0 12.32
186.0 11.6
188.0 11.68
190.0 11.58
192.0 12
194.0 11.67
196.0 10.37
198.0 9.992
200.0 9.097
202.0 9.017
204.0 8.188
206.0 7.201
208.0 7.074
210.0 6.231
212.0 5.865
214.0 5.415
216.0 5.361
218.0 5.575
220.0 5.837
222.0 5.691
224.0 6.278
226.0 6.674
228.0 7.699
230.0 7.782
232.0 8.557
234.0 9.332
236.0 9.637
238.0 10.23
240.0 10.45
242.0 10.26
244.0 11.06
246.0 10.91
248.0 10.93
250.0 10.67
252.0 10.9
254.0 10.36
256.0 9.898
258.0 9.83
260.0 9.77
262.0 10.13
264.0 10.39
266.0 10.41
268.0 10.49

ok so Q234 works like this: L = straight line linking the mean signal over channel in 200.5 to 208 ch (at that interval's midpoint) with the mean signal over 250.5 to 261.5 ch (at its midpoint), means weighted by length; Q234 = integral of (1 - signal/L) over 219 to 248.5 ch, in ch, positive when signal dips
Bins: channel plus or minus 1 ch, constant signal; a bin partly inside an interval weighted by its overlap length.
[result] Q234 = 1.9 ch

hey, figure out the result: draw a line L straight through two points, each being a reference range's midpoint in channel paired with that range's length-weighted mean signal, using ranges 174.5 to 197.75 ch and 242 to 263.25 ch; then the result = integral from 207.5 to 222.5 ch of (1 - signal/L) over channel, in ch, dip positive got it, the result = 7.10 ch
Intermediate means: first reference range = 11.6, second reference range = 10.4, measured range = 5.85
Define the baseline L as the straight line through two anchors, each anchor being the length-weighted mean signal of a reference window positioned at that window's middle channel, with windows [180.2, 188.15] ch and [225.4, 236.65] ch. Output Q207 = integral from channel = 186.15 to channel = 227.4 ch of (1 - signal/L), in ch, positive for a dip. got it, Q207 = 8.8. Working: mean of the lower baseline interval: 11.9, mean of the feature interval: 8.11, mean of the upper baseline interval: 8.3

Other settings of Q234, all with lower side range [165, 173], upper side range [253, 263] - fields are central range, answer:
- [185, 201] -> 0.7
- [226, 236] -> 2.2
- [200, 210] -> 3.0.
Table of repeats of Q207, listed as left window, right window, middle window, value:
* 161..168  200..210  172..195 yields -4.06 ch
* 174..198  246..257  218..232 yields 5.44 ch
